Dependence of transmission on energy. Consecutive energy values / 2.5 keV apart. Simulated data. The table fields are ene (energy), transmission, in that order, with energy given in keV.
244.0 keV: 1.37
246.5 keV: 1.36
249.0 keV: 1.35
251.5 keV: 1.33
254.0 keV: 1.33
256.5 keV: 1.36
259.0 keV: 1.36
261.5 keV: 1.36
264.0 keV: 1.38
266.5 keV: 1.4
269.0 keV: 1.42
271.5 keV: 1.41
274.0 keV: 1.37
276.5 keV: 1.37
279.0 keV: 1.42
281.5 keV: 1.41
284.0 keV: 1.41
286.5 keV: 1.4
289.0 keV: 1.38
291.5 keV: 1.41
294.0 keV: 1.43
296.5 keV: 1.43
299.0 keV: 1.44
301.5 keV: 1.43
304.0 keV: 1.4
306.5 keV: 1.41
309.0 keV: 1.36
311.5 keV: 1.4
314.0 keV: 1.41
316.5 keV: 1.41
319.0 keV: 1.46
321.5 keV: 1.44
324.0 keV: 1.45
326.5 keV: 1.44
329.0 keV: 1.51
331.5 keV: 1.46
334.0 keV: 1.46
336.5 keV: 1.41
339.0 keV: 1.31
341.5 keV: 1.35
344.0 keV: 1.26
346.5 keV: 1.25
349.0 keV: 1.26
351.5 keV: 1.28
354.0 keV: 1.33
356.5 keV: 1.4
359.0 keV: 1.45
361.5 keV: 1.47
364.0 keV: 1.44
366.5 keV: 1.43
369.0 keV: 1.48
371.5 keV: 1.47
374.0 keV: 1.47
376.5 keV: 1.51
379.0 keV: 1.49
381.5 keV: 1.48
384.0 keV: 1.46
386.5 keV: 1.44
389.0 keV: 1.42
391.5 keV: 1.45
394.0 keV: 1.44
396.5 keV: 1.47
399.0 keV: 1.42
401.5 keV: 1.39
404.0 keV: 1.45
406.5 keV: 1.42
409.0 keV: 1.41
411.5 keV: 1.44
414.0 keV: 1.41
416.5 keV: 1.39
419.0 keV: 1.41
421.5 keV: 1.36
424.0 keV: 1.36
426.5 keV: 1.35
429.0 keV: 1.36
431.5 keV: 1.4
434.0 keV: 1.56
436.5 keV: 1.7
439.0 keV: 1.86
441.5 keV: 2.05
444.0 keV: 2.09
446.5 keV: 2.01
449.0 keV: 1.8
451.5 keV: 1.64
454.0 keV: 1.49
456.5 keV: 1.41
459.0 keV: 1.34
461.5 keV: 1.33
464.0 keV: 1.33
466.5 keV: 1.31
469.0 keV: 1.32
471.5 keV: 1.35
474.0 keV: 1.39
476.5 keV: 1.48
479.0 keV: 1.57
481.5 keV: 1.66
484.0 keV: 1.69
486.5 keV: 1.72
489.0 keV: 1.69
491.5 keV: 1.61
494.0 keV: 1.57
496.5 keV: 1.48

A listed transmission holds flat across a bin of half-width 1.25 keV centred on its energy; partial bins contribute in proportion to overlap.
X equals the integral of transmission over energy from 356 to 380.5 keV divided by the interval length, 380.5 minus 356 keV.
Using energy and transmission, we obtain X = 1.46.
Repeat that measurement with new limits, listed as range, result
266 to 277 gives 1.4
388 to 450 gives 1.54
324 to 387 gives 1.41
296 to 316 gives 1.41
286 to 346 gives 1.41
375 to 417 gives 1.44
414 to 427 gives 1.38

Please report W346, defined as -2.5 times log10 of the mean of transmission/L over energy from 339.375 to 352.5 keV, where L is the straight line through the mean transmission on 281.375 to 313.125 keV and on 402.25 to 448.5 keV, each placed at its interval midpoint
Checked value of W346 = 0.145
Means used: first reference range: 1.41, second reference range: 1.56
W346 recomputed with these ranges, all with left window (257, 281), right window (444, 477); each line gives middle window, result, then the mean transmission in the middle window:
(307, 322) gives 0.00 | 1.41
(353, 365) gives 0.02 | 1.42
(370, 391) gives -0.01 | 1.47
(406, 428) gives 0.06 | 1.39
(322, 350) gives 0.04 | 1.38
